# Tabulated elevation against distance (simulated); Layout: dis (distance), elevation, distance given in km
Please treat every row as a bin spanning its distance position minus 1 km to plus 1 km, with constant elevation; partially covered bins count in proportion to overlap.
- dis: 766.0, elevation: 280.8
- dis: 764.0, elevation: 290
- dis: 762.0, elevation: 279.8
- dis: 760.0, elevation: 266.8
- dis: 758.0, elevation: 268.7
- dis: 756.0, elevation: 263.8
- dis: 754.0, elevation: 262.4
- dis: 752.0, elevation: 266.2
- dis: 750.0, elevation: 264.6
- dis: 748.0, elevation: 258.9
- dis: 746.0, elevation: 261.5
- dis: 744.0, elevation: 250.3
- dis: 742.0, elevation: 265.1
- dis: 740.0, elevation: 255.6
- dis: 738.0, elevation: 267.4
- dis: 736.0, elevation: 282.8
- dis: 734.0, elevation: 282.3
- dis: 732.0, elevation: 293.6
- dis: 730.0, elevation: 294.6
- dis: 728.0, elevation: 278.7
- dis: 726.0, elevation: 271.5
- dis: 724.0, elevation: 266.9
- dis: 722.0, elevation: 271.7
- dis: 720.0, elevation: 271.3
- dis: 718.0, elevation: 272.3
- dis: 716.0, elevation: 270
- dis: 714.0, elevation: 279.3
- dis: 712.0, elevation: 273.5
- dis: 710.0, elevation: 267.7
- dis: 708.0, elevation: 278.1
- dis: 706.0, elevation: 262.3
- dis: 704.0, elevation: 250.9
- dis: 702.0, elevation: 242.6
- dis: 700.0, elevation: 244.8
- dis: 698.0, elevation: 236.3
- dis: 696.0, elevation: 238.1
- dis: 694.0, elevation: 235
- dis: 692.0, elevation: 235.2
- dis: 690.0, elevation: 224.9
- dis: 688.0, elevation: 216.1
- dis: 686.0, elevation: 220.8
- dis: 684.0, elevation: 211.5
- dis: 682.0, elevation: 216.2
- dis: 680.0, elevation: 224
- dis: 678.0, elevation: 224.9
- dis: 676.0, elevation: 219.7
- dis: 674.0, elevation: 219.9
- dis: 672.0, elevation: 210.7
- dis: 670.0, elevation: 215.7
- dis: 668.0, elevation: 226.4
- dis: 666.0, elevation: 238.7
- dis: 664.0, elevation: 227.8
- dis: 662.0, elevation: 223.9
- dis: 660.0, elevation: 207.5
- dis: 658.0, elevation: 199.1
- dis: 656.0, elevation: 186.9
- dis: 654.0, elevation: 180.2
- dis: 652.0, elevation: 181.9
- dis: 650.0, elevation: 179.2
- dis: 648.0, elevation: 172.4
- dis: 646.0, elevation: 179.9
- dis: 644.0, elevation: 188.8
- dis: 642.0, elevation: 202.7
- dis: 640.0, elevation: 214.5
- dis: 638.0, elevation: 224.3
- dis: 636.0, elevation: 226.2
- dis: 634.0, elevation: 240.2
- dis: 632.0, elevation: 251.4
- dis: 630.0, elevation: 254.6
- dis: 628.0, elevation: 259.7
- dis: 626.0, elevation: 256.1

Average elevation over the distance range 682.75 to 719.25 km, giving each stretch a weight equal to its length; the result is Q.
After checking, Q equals 248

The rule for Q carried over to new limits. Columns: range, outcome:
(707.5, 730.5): 274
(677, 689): 219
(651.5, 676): 211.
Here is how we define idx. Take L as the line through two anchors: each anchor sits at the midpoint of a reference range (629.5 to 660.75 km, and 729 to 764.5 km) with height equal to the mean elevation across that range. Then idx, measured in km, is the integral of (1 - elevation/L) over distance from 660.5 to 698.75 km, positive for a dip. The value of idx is 0.5 km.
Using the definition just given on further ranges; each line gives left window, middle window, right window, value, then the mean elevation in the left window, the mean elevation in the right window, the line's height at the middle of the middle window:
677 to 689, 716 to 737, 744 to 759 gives -2.7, 219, 263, 247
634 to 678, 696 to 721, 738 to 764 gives -2.3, 207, 265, 239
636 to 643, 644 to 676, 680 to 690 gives 2.0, 216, 218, 217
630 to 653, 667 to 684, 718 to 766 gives 0.7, 208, 271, 229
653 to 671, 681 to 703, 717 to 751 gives 0.7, 212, 271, 237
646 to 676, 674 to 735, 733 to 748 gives -3.4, 205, 266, 238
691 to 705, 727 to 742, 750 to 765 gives -1.1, 240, 271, 259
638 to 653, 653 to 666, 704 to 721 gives 0.1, 191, 271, 208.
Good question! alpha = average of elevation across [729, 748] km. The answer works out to 272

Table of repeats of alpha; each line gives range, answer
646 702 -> 215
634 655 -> 197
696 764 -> 267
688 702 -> 235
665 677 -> 222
